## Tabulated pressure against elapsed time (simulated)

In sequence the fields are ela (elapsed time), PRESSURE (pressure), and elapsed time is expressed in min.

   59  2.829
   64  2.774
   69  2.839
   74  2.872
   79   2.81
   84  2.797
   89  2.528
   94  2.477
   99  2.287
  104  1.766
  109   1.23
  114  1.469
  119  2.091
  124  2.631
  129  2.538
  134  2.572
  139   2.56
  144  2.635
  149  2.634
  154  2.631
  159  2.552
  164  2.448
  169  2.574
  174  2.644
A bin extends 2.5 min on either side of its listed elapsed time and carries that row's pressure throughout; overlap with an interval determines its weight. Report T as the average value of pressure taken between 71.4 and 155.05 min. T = 2.38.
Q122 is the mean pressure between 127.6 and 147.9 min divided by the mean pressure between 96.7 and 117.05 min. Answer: 1.53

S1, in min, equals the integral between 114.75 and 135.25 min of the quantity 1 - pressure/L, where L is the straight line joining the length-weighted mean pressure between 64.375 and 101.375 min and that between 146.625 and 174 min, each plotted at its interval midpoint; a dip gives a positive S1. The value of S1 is 2.0 min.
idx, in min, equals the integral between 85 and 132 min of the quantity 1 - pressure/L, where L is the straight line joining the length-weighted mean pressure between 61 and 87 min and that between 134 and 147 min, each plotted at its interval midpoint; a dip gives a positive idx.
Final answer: 9.7 min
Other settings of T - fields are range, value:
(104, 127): 1.86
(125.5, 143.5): 2.57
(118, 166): 2.54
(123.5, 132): 2.57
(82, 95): 2.61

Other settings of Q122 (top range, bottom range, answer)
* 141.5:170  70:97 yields 0.96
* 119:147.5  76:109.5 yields 1.09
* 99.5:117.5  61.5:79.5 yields 0.57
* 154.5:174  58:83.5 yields 0.90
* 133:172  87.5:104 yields 1.11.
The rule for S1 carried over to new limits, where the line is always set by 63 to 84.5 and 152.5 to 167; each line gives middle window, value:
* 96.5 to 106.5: 2.58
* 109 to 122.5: 4.73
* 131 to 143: 0.18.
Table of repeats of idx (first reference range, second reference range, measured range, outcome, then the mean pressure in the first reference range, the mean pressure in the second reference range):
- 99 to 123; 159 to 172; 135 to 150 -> -2.7 min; 1.77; 2.52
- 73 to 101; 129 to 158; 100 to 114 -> 5.6 min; 2.62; 2.6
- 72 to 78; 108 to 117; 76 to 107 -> -3.0 min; 2.86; 1.41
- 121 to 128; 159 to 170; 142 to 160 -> -0.6 min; 2.57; 2.51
